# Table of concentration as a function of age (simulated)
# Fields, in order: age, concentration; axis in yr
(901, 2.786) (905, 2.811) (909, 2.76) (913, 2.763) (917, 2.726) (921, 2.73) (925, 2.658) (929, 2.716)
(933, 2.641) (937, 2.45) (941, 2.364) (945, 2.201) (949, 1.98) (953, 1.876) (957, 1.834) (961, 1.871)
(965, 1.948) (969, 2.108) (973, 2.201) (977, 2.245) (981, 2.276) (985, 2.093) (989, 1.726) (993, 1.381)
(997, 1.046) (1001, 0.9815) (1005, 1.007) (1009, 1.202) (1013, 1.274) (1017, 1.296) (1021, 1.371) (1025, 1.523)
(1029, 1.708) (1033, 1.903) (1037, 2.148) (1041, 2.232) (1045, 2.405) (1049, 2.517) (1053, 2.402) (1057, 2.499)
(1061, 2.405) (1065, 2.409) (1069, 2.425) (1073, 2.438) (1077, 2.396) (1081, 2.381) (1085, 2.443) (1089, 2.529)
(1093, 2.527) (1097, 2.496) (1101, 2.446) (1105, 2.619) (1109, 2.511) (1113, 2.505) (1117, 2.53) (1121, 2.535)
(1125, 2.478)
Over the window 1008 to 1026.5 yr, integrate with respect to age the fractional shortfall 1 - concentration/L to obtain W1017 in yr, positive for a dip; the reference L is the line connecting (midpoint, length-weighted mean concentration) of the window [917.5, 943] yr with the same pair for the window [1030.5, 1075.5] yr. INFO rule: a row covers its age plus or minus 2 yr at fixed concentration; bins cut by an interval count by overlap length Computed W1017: 8.3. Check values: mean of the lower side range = 2.6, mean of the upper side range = 2.34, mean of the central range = 1.34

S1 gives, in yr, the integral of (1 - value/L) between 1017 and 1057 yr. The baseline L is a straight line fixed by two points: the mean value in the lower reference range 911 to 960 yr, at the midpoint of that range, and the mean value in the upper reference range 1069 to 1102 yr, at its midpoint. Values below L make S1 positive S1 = 7.0 yr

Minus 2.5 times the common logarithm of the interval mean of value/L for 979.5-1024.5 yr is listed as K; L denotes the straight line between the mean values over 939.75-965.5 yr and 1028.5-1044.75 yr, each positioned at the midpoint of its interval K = 0.40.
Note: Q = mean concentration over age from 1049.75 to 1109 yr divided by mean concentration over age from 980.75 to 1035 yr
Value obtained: 1.7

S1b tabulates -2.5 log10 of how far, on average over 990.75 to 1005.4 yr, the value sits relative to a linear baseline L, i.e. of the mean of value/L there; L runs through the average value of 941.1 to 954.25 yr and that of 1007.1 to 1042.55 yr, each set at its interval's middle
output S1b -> 0.50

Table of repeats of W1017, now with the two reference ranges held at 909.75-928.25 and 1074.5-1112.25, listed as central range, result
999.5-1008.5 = 5.44 yr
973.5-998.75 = 7.73 yr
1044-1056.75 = 0.45 yr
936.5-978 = 9.14 yr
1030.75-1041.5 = 2.08 yr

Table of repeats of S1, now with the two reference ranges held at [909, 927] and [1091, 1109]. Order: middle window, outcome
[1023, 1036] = 4.27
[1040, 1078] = 2.20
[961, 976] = 3.37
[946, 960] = 4.01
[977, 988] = 2.07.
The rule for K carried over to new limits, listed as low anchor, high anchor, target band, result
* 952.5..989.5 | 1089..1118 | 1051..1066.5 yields -0.03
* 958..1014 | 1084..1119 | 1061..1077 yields -0.06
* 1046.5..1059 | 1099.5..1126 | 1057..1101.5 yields 0.02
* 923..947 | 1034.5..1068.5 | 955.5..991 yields 0.21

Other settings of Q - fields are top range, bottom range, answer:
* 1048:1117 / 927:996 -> 1.18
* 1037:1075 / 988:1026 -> 1.90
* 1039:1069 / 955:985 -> 1.16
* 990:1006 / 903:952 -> 0.45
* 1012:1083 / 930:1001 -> 1.06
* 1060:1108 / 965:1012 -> 1.48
